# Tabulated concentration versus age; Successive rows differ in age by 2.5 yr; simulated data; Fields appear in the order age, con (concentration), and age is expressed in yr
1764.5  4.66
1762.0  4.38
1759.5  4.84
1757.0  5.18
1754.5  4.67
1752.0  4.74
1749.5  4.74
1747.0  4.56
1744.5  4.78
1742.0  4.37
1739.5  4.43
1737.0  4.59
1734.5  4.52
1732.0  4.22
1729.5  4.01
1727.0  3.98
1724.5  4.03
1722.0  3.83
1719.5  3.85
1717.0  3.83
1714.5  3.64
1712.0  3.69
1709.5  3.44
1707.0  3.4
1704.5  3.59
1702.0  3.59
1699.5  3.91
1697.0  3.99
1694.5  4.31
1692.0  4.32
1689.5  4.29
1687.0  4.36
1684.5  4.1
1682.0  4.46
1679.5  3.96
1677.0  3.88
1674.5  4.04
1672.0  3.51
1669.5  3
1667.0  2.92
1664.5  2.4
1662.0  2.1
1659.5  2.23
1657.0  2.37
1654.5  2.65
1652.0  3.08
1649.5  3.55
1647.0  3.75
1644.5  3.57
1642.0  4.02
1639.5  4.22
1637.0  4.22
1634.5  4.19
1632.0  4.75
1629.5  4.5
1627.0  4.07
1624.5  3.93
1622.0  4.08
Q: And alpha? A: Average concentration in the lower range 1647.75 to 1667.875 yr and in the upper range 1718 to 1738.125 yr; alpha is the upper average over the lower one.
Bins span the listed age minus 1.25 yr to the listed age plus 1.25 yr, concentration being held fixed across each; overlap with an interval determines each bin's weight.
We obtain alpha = 1.5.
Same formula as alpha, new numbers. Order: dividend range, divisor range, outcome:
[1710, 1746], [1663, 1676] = 1.30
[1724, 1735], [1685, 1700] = 0.98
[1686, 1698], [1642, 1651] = 1.16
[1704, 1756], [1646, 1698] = 1.19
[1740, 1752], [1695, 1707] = 1.23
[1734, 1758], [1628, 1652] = 1.15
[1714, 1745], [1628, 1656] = 1.08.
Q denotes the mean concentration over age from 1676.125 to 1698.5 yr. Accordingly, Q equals 4.19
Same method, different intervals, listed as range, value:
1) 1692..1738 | 3.92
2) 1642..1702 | 3.52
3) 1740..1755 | 4.63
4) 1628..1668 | 3.41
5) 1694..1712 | 3.72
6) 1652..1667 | 2.46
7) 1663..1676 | 3.17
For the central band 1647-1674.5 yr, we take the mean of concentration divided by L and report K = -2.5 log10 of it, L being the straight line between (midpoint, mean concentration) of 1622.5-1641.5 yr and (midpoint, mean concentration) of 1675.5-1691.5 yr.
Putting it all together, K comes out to 0.412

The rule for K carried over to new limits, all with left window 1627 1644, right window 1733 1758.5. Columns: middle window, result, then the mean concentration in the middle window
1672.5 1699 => 0.08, 4.14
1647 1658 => 0.39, 3.02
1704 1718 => 0.25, 3.59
